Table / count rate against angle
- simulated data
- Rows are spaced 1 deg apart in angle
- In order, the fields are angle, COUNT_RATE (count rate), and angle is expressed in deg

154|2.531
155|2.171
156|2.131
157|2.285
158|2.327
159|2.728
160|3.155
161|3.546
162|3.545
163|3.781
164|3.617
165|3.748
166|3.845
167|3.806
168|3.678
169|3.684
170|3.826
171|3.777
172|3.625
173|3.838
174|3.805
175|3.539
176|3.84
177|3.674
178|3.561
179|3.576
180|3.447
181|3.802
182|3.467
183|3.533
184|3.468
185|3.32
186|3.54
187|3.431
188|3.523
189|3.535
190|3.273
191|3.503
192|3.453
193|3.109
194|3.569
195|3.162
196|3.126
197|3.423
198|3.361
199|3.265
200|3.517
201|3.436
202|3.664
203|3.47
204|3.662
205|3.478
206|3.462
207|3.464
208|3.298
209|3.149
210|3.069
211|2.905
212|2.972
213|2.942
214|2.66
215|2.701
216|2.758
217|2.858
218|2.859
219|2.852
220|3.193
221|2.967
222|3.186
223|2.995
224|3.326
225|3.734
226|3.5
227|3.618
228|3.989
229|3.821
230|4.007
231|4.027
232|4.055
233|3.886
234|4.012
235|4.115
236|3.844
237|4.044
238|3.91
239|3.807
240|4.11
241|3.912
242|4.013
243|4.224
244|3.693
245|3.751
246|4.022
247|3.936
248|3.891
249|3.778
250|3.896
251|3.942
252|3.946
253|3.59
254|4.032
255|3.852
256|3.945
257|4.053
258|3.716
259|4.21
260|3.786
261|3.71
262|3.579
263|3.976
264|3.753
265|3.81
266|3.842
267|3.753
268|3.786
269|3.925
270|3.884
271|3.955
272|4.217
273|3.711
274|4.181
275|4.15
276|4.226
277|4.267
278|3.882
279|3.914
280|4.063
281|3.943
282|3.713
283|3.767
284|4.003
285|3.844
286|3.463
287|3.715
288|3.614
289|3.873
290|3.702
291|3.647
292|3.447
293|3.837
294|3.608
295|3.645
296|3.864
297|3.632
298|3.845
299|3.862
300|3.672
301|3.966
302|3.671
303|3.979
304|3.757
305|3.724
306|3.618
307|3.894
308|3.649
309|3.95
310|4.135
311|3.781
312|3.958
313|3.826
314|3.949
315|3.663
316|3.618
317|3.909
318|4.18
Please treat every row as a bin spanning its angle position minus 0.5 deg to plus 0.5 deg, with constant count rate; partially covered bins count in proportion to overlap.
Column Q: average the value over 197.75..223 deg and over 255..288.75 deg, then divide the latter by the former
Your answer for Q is 1.23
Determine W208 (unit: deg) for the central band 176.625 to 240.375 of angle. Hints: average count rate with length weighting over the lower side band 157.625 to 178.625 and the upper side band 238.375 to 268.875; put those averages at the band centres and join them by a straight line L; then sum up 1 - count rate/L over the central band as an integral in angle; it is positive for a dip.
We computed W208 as 4.74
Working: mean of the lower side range 3.58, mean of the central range 3.44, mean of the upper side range 3.88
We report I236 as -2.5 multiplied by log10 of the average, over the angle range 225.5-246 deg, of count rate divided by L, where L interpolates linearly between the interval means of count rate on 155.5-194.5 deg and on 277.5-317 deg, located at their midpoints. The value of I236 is -0.09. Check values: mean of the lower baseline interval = 3.46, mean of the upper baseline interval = 3.79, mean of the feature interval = 3.92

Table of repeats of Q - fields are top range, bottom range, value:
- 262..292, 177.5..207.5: 1.12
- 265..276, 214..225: 1.32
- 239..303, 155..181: 1.12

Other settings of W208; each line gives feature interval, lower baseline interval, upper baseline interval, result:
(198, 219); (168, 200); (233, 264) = 2.8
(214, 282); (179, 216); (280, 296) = -3.9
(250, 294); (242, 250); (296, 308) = -0.2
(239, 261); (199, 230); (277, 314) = -2.6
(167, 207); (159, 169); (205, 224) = -2.3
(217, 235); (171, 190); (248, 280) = 1.1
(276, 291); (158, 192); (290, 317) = -0.4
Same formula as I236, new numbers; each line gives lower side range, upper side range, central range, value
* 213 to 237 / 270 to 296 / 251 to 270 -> -0.05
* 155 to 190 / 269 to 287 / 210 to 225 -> 0.23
